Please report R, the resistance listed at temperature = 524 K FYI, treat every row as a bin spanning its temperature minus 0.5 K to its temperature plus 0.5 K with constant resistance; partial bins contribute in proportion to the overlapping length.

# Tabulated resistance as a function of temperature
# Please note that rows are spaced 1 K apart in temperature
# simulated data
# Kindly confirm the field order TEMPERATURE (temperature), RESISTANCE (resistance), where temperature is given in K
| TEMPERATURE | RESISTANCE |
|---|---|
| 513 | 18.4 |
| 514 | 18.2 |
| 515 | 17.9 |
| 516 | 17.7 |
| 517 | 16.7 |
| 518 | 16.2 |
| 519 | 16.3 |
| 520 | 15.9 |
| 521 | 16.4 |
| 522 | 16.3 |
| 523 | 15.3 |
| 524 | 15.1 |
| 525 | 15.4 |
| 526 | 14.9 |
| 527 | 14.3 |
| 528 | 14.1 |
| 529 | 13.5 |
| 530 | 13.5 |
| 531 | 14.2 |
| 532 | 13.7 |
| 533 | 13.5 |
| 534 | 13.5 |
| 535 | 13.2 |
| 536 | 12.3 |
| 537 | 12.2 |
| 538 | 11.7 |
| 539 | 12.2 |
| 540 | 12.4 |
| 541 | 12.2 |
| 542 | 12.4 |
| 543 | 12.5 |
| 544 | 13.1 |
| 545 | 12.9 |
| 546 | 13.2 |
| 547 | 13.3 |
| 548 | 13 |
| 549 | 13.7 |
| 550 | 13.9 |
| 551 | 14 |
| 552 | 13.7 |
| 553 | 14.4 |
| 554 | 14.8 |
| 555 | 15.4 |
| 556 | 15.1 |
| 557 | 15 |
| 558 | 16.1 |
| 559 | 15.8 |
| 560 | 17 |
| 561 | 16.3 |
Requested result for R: 15.1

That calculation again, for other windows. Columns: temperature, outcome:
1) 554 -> 14.8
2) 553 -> 14.4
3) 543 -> 12.5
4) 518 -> 16.2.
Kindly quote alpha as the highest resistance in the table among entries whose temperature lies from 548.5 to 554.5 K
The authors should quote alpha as 14.8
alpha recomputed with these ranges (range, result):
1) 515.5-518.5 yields 17.7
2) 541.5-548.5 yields 13.3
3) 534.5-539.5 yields 13.2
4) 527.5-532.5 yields 14.2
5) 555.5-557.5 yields 15.1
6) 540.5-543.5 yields 12.5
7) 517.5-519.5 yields 16.3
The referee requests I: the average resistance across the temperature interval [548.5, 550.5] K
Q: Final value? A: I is 13.8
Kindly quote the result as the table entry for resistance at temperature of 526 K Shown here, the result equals 14.9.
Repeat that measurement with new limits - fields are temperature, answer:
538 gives 11.7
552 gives 13.7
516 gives 17.7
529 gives 13.5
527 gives 14.3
